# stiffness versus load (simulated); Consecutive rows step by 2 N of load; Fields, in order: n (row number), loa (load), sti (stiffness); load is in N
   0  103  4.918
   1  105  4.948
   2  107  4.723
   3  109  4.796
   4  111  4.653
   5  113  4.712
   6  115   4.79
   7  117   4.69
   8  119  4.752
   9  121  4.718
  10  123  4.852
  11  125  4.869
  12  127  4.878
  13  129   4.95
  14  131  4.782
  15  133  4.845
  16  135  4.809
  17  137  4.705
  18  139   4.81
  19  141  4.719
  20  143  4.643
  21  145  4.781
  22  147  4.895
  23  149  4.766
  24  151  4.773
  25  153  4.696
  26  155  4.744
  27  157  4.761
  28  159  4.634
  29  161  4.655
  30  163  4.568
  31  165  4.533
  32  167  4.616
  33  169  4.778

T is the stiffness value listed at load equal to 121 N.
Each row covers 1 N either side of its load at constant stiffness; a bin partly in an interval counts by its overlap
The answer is 4.718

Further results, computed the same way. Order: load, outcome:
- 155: 4.744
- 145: 4.781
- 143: 4.643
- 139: 4.81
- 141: 4.719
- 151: 4.773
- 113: 4.712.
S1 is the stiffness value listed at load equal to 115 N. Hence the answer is 4.79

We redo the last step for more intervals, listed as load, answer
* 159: 4.634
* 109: 4.796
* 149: 4.766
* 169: 4.778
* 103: 4.918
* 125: 4.869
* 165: 4.533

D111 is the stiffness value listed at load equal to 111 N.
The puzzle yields 4.653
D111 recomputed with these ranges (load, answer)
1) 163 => 4.568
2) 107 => 4.723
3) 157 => 4.761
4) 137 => 4.705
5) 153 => 4.696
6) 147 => 4.895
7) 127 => 4.878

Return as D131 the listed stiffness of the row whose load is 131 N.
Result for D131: 4.782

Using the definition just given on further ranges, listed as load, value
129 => 4.95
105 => 4.948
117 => 4.69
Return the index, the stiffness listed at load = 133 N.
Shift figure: 4.845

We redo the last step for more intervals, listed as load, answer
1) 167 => 4.616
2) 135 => 4.809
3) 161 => 4.655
